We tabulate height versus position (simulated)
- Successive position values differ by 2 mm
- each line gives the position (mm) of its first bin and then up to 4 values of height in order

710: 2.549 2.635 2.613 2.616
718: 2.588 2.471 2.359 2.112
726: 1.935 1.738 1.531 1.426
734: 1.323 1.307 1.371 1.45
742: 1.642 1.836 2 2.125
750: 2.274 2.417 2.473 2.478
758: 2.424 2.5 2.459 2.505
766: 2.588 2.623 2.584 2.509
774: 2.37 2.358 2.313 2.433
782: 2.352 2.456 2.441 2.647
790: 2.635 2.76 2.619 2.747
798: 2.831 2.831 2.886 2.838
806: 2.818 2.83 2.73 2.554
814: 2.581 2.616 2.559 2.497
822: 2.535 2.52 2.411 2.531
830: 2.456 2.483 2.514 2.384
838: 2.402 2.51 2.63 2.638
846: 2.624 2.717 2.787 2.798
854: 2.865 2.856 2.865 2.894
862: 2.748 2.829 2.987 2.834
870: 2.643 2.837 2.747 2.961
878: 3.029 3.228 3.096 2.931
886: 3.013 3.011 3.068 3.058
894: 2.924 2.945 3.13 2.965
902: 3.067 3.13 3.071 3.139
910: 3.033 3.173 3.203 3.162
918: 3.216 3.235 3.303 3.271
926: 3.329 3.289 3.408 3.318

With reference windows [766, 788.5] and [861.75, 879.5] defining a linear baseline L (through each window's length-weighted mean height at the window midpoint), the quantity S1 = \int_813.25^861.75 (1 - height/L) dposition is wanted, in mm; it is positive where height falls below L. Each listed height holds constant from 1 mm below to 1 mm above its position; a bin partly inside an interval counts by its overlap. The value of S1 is 1.9 mm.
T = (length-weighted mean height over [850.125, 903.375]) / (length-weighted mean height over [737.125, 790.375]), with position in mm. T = 1.3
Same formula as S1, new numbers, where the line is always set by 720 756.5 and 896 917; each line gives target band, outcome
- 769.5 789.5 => -2.4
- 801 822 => -2.4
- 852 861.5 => -0.4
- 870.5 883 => -0.4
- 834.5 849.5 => 0.4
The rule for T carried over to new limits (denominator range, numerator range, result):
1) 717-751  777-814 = 1.43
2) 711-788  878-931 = 1.42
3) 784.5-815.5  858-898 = 1.08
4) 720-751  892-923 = 1.74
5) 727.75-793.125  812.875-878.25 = 1.22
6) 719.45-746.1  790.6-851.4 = 1.52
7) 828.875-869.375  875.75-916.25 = 1.14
